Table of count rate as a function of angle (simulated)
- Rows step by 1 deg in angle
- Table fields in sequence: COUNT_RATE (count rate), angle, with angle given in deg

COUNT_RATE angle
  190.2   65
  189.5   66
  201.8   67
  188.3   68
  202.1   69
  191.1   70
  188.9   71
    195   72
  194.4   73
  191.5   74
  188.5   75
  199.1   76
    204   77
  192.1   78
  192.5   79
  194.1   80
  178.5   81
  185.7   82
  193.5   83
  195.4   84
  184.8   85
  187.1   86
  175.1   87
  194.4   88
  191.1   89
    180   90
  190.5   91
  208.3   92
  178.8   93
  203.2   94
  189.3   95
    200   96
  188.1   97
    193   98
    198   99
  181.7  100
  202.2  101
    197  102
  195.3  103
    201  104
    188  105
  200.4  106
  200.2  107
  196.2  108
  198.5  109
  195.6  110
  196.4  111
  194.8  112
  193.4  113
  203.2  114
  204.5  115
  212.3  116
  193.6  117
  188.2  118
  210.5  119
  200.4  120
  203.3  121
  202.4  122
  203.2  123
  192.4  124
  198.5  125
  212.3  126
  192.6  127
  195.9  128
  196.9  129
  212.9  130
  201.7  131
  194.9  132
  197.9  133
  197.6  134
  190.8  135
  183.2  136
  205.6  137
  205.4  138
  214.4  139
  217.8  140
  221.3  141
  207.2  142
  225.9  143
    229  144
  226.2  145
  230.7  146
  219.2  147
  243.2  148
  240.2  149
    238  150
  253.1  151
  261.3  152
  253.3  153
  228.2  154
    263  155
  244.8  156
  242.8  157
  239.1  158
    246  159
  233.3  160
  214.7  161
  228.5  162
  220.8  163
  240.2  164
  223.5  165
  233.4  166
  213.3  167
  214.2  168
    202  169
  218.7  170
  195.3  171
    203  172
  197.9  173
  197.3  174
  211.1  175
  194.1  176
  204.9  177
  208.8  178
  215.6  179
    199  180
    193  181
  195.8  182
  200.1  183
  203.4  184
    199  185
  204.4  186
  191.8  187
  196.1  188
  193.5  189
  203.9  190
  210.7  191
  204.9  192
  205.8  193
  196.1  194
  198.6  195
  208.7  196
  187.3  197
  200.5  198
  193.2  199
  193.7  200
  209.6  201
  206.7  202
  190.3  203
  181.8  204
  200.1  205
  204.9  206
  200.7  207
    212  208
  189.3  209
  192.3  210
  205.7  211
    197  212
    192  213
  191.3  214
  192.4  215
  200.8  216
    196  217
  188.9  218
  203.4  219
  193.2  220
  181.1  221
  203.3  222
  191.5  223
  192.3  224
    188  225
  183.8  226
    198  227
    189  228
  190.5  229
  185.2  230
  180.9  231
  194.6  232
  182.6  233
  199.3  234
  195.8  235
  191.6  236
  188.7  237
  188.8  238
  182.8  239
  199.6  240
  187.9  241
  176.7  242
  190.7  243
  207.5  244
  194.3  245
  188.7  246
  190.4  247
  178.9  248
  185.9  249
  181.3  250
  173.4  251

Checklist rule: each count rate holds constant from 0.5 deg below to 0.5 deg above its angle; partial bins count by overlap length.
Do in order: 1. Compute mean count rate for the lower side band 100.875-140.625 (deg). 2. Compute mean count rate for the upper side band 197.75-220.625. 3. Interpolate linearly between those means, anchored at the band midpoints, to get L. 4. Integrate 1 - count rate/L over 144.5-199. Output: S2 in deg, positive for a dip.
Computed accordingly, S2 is -5.0 deg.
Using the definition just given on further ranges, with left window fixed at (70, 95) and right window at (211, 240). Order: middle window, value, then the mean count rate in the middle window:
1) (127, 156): -4.3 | 220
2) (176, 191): -0.7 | 201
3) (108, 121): -0.5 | 199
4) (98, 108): -0.2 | 196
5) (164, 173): -1.0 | 214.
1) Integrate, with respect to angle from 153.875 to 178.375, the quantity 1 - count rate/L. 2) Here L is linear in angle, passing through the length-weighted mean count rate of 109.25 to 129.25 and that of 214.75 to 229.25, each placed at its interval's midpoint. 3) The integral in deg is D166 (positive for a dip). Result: -3.0 deg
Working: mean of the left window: 200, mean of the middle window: 221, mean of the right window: 193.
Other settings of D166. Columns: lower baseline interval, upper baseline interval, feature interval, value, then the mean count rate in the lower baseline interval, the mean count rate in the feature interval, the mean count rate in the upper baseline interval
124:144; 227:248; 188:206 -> -0.3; 204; 199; 190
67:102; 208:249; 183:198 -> -0.7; 192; 200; 192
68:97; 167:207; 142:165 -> -4.5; 192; 236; 201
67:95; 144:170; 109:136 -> 1.9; 192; 199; 234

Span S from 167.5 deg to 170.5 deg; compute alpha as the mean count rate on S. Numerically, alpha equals 212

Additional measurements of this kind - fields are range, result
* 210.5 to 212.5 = 201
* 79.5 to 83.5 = 188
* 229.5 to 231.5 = 183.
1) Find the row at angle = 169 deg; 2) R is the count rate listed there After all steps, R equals 202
